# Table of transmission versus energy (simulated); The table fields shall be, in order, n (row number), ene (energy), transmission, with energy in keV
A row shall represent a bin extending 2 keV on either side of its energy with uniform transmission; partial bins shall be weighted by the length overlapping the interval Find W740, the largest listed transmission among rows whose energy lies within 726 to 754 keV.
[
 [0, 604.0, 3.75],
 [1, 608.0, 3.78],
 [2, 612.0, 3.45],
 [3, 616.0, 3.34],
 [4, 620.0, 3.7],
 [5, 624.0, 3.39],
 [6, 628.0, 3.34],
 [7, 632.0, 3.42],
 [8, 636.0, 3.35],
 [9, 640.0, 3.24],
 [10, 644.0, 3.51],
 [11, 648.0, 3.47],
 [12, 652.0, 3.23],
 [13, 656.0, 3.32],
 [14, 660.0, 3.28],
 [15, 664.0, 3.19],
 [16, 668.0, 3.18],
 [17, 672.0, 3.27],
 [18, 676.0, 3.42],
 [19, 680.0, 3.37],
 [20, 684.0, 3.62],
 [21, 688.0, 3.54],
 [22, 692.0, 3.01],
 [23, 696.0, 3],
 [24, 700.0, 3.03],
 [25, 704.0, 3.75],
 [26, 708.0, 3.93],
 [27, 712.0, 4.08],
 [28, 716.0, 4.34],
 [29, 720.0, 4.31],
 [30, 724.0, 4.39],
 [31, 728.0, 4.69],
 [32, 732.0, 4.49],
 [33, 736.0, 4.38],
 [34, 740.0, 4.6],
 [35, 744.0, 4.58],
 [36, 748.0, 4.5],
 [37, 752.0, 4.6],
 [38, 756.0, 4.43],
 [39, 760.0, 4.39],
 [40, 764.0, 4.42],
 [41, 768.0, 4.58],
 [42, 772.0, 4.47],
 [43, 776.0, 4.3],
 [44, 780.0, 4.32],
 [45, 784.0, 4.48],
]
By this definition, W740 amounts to 4.69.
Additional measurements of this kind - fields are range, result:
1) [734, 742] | 4.6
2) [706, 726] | 4.39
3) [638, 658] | 3.51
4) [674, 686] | 3.62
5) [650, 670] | 3.32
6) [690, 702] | 3.03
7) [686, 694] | 3.54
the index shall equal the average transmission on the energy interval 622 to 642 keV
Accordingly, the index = 3.35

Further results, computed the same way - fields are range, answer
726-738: 4.52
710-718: 4.21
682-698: 3.29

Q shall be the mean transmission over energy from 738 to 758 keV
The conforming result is 4.54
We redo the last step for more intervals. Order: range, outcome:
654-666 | 3.26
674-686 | 3.47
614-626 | 3.48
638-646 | 3.38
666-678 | 3.29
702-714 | 3.92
